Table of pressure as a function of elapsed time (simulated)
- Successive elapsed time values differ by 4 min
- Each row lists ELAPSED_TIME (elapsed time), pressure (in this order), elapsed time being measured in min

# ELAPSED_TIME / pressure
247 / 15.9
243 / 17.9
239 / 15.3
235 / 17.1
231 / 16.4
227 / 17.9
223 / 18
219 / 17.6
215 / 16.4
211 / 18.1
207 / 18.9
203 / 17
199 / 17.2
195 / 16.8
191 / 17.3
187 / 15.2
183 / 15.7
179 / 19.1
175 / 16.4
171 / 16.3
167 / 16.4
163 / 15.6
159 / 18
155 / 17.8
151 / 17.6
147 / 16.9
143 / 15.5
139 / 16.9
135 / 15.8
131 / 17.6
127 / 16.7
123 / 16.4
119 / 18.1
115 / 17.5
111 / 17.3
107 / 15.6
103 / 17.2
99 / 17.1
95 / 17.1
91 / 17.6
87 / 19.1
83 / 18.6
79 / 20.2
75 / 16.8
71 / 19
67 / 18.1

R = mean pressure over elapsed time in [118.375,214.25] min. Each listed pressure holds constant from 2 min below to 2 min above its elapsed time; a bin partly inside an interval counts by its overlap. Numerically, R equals 16.9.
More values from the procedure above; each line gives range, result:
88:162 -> 17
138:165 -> 16.9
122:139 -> 16.7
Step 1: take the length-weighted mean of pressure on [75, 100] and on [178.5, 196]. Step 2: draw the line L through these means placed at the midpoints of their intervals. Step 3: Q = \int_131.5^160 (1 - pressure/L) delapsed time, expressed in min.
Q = 0.6 min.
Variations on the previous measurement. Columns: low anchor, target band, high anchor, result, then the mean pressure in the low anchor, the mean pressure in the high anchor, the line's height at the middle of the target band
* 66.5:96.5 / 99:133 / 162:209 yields 1.5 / 18.3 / 16.9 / 17.8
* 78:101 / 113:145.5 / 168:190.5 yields 1.3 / 18.2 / 16.6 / 17.5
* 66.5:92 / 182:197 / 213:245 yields 1.0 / 18.5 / 17.1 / 17.5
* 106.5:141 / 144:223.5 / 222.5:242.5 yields -0.7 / 16.9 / 16.9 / 16.9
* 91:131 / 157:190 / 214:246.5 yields 0.9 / 17.1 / 17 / 17.1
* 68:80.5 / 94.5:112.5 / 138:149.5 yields 0.9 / 18.6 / 16.4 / 17.7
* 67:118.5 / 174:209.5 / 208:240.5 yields 0.5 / 17.8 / 17.2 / 17.3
